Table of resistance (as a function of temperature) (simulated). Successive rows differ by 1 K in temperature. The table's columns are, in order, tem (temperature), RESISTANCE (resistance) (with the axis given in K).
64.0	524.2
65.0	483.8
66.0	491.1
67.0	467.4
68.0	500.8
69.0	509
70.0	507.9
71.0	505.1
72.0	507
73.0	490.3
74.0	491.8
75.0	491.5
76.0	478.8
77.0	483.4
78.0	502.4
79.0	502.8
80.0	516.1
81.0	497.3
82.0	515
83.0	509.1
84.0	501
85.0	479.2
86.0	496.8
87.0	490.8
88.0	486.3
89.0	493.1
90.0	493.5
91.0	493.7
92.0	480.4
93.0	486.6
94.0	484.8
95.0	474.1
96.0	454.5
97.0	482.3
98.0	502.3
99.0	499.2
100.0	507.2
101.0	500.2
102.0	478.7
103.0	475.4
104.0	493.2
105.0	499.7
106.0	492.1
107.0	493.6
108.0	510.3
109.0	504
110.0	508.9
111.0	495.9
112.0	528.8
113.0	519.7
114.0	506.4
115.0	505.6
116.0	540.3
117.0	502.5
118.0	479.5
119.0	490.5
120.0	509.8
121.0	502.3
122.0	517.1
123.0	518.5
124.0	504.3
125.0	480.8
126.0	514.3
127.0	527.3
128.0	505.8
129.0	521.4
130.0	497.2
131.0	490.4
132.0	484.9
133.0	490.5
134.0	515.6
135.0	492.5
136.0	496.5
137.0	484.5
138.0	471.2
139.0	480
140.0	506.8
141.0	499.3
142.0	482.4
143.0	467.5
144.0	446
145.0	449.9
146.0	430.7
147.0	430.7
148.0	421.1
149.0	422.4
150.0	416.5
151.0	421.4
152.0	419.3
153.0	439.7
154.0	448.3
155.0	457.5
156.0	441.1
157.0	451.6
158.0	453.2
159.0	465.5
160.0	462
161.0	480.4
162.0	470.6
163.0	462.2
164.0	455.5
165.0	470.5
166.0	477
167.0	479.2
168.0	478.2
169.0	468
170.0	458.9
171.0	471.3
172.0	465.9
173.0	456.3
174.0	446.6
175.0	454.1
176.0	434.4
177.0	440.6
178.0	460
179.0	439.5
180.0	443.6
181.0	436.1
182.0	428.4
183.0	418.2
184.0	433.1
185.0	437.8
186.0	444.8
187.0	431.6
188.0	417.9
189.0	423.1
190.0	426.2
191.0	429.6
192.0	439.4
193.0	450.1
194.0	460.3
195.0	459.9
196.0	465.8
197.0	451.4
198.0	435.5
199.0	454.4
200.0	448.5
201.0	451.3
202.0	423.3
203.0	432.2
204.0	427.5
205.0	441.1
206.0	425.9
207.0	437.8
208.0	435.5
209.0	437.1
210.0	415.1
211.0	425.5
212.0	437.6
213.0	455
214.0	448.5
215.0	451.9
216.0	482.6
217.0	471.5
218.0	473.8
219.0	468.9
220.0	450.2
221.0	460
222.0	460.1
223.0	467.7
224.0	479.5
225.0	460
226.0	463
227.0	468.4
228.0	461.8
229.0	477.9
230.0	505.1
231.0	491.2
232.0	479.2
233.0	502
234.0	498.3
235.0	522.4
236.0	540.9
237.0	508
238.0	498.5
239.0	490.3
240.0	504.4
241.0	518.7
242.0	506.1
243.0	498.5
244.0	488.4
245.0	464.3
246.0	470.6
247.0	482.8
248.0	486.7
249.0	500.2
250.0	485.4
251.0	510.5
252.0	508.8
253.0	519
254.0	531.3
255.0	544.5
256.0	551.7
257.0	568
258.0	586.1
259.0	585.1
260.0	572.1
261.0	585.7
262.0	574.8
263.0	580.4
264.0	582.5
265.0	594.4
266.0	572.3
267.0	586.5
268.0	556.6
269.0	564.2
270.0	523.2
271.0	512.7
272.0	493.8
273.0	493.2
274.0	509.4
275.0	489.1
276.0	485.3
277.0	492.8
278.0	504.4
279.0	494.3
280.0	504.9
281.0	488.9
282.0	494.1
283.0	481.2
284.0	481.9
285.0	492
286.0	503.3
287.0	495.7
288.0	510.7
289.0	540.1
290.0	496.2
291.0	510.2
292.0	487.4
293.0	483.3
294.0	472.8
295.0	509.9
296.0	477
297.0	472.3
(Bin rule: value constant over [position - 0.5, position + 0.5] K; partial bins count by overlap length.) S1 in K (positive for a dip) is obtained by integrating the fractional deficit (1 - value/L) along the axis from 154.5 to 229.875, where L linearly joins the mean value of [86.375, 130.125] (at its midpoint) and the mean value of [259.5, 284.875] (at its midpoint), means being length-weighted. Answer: 9.2 K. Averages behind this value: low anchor 499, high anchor 528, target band 451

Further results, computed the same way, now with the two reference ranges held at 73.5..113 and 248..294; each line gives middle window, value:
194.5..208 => 1.8 K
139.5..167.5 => 2.8 K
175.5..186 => 1.5 K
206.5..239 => 2.9 K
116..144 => 0.2 K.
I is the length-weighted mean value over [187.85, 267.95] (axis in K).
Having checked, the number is 486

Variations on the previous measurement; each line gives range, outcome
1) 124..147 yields 487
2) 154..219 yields 449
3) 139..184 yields 453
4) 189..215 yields 440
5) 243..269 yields 539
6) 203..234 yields 459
